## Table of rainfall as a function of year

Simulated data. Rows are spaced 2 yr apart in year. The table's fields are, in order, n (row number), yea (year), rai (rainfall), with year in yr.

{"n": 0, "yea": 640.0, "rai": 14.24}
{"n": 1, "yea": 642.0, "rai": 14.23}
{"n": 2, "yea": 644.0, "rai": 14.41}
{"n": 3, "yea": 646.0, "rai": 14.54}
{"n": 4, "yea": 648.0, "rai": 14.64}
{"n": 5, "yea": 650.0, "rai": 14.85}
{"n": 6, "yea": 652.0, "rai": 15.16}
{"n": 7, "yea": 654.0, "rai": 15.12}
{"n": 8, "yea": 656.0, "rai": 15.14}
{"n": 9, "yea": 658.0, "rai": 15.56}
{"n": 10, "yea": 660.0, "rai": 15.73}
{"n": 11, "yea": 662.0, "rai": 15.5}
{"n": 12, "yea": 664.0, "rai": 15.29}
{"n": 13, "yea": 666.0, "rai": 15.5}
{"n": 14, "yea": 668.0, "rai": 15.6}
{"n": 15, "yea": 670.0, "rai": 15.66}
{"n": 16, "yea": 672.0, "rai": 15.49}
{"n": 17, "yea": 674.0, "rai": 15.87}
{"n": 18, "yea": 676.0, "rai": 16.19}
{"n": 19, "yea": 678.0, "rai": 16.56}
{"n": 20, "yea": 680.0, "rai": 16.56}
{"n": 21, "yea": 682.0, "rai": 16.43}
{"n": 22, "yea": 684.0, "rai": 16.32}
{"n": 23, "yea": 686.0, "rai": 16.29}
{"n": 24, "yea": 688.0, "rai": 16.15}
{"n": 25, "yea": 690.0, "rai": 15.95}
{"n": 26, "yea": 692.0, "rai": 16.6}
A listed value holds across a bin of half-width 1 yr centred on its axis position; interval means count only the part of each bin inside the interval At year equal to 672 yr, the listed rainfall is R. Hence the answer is 15.49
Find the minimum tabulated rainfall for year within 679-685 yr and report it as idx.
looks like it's 16.32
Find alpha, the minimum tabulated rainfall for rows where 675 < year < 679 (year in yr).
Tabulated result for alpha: 16.19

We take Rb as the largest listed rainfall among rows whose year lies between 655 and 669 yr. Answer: 15.73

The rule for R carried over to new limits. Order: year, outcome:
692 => 16.6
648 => 14.64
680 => 16.56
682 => 16.43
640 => 14.24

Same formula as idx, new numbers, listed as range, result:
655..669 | 15.14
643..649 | 14.41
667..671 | 15.6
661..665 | 15.29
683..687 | 16.29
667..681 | 15.49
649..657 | 14.85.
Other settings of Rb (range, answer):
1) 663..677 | 16.19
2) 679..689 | 16.56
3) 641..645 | 14.41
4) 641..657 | 15.16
